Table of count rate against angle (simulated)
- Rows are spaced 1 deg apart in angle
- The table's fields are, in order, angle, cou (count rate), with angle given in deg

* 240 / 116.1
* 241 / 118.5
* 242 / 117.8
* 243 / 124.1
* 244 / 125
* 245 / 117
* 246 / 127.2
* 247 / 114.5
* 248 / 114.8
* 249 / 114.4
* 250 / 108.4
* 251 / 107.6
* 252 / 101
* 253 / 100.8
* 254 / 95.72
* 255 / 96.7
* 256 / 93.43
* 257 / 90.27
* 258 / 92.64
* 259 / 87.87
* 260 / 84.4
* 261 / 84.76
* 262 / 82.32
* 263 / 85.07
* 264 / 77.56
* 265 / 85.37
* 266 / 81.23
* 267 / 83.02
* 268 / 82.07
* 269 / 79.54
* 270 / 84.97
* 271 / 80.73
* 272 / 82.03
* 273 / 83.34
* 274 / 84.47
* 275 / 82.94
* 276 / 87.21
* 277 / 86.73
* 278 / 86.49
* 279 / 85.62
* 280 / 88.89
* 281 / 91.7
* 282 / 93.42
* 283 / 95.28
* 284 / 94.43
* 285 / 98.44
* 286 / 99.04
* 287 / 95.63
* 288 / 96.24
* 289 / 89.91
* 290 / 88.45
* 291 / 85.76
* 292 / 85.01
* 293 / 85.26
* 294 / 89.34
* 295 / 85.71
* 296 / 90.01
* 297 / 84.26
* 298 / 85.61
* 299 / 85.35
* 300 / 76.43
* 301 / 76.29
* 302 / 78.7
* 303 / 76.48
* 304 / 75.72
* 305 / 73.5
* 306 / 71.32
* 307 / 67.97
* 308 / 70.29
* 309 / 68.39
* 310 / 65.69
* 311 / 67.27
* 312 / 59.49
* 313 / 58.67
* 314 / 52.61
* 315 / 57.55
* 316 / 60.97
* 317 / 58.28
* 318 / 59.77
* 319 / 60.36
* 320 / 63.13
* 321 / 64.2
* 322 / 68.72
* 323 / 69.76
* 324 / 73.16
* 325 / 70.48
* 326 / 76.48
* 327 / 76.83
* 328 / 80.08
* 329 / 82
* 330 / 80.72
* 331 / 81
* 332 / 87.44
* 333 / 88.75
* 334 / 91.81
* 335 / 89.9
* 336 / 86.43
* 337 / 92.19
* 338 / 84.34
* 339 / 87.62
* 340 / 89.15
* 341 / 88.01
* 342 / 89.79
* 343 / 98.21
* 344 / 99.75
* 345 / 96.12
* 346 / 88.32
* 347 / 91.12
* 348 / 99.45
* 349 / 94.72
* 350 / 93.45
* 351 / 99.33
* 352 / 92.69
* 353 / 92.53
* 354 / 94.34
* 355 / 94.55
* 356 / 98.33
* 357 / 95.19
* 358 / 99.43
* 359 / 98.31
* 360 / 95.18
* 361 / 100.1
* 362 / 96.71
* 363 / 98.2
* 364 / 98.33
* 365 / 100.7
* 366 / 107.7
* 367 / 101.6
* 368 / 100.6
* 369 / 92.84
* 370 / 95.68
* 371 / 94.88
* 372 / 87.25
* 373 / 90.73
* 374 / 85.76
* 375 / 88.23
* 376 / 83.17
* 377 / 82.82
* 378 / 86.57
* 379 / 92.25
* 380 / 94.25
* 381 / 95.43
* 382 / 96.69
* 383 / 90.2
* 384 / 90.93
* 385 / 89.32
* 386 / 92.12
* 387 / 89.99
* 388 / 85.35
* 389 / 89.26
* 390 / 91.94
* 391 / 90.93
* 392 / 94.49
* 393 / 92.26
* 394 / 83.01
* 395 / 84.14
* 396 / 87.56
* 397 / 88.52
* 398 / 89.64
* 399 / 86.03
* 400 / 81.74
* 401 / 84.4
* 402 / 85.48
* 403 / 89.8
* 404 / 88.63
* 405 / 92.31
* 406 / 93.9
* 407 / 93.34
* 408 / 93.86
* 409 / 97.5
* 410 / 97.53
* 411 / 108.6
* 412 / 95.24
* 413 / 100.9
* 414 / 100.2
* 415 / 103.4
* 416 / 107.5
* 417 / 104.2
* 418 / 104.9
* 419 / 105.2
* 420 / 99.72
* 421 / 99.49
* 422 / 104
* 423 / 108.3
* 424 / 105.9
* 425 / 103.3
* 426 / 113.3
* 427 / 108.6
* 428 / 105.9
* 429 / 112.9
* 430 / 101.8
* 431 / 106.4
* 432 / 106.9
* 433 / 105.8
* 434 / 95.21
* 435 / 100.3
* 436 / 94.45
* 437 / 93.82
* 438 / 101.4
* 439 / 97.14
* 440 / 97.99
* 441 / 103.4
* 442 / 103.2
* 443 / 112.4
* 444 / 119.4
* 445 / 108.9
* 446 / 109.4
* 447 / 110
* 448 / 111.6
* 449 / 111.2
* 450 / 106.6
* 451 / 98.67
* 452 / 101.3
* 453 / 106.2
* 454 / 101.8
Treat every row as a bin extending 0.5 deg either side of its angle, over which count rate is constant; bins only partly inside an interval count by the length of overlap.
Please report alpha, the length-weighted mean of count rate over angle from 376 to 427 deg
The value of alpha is 94.6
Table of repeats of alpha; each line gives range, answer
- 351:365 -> 96.7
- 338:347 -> 91.6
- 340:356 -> 94.1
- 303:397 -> 85.3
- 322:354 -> 87.3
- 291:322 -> 72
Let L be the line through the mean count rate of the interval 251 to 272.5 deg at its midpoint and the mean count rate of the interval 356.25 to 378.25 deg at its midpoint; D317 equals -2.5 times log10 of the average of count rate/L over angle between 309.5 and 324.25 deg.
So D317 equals 0.41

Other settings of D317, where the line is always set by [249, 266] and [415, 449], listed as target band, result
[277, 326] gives 0.22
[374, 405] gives 0.15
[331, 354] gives 0.08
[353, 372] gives 0.03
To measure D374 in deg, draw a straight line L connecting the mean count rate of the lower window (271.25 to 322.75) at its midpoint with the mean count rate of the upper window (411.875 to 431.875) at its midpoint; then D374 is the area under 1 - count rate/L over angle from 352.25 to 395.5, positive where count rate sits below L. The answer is 0.7 deg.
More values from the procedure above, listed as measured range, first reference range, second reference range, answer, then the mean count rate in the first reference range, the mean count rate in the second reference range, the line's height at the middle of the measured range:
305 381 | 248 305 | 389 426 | 6.4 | 88.5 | 95.7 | 92.1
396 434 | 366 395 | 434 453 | -0.2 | 91.2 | 104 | 98.4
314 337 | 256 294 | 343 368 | 4.8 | 87.4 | 97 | 93.4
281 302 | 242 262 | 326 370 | 2.2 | 104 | 92.7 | 99.4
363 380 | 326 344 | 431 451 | -0.1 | 86.8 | 105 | 92.9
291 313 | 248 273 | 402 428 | 3.8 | 90.4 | 101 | 93.2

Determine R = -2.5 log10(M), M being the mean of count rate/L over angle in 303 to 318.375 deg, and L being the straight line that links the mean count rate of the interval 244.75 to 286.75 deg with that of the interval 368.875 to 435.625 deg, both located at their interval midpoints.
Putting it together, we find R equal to 0.396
